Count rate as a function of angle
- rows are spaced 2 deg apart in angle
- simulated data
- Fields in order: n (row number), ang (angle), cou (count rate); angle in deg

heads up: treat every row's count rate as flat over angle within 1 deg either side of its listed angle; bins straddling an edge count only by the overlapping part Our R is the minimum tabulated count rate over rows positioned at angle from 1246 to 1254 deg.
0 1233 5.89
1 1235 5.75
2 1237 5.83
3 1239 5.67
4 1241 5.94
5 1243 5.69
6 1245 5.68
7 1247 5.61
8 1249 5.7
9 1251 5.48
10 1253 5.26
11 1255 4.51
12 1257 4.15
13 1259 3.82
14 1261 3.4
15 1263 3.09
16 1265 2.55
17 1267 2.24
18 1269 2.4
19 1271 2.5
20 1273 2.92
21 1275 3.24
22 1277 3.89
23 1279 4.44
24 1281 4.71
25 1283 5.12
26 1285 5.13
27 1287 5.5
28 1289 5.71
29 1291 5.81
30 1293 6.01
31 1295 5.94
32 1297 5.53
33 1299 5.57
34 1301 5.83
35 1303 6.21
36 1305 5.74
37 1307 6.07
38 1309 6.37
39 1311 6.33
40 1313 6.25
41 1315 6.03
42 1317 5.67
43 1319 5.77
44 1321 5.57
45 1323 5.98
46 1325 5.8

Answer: 5.26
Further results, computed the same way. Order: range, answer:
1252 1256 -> 4.51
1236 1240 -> 5.67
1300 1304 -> 5.83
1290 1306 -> 5.53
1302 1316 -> 5.74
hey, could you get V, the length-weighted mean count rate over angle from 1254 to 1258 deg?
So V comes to 4.33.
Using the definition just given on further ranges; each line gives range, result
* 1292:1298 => 5.83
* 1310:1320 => 6.01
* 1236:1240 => 5.75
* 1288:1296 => 5.87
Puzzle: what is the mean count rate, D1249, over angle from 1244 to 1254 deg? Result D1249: 5.55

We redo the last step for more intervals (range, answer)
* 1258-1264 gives 3.44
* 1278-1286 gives 4.85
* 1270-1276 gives 2.89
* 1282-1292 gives 5.45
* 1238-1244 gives 5.77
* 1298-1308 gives 5.88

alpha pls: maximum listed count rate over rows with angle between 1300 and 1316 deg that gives 6.37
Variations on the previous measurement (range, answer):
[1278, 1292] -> 5.81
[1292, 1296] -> 6.01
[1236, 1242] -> 5.94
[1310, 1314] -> 6.33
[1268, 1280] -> 4.44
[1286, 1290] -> 5.71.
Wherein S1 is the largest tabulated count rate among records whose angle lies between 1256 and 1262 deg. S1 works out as 4.15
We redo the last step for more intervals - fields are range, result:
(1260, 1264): 3.4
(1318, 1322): 5.77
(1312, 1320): 6.25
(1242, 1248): 5.69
